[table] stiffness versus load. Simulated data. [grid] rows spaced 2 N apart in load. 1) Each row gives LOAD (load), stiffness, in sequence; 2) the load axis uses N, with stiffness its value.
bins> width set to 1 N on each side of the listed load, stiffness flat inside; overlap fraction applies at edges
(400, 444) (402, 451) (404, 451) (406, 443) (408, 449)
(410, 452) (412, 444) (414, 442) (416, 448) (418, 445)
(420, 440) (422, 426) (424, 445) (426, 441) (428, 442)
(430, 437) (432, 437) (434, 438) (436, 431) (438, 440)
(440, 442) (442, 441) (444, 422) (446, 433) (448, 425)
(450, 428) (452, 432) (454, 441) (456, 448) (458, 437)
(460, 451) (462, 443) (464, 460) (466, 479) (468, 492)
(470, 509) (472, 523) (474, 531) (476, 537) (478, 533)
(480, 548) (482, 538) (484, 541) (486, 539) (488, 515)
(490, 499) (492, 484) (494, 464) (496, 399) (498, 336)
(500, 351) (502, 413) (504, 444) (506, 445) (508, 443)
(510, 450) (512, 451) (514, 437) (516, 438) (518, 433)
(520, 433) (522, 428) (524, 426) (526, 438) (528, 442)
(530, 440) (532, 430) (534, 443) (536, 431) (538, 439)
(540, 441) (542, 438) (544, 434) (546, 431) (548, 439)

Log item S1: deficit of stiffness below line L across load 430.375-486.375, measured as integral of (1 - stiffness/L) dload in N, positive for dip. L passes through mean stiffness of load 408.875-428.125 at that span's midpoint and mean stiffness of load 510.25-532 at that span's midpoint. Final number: -3.9 N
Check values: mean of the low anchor 443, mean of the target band 471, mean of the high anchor 437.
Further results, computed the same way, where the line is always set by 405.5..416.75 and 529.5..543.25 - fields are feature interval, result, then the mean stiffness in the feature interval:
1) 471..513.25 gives -3.3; 475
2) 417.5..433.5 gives 0.2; 439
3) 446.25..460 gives 0.2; 436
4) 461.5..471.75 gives -0.9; 482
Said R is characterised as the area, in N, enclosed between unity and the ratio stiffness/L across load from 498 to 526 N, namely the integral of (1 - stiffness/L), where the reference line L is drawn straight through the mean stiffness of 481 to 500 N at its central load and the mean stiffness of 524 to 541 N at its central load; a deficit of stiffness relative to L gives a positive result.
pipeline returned 1.7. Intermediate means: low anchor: 473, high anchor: 437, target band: 427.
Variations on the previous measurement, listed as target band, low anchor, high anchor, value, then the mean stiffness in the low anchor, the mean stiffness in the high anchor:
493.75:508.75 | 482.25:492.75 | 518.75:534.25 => 2.44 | 518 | 435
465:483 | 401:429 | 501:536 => -3.31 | 444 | 437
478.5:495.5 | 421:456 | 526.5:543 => -2.97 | 436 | 438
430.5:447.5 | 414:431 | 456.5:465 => 0.32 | 441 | 448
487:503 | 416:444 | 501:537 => 0.17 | 439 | 437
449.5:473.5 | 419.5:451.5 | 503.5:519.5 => -1.44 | 435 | 442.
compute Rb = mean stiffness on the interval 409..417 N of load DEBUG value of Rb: 446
